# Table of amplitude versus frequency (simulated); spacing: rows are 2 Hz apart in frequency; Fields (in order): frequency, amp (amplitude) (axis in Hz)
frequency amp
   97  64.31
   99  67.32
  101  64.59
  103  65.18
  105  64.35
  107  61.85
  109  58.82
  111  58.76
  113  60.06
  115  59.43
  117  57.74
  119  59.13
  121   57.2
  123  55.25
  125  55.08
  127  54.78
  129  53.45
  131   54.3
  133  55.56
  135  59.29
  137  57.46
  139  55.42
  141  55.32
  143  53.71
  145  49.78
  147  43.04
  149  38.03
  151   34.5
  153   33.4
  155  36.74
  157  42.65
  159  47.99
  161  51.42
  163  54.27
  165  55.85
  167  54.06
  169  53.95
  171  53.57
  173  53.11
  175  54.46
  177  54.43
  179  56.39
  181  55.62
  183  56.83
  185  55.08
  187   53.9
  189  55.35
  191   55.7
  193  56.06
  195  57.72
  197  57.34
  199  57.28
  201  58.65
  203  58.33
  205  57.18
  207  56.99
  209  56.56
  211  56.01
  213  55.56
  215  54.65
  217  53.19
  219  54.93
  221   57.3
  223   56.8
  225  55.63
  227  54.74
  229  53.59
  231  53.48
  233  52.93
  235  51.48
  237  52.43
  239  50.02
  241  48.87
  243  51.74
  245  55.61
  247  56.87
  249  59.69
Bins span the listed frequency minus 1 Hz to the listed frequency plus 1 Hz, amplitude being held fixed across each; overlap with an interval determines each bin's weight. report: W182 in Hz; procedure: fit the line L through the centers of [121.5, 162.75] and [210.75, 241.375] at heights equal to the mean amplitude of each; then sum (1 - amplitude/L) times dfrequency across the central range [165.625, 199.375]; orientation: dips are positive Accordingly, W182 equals -2.4 Hz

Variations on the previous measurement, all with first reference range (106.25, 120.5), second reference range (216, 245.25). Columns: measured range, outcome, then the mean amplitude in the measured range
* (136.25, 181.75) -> 5.8 Hz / 49.7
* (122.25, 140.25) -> 0.9 Hz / 55.6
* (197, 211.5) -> -0.7 Hz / 57.3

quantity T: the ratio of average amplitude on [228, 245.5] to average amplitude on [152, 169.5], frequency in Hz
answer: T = 1.09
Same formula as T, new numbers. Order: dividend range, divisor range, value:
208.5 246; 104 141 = 0.94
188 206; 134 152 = 1.15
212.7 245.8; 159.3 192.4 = 0.98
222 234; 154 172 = 1.09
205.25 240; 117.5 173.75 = 1.07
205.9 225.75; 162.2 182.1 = 1.02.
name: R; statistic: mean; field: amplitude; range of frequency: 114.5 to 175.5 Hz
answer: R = 51.5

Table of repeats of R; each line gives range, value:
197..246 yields 54.8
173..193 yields 55.2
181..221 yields 56.2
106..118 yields 59.4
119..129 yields 55.7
